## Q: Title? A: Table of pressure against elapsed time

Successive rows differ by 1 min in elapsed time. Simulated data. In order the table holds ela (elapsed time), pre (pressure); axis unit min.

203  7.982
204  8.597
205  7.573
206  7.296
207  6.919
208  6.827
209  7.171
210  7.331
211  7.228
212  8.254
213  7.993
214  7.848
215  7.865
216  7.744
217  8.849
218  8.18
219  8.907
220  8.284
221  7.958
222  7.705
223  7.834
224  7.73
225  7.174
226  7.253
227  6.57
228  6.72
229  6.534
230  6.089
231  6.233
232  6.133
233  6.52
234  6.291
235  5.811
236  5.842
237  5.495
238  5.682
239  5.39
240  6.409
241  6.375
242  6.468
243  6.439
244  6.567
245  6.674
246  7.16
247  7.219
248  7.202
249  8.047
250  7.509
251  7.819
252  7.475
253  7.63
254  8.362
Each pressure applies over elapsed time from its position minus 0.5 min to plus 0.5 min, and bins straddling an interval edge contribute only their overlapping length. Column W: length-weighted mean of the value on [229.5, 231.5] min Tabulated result 6.16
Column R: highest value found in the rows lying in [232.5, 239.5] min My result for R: 6.52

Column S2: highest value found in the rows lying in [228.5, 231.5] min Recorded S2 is 6.534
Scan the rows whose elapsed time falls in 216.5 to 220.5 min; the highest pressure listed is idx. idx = 8.907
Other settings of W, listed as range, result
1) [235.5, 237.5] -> 5.67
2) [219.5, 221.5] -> 8.12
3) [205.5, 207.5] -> 7.11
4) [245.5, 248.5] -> 7.19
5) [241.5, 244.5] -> 6.49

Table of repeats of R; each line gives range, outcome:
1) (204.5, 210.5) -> 7.573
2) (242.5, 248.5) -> 7.219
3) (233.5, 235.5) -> 6.291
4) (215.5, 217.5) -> 8.849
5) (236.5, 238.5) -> 5.682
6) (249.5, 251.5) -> 7.819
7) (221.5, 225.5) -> 7.834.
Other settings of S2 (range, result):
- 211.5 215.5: 8.254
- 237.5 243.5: 6.468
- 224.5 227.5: 7.253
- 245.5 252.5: 8.047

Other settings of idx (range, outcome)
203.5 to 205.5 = 8.597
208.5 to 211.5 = 7.331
